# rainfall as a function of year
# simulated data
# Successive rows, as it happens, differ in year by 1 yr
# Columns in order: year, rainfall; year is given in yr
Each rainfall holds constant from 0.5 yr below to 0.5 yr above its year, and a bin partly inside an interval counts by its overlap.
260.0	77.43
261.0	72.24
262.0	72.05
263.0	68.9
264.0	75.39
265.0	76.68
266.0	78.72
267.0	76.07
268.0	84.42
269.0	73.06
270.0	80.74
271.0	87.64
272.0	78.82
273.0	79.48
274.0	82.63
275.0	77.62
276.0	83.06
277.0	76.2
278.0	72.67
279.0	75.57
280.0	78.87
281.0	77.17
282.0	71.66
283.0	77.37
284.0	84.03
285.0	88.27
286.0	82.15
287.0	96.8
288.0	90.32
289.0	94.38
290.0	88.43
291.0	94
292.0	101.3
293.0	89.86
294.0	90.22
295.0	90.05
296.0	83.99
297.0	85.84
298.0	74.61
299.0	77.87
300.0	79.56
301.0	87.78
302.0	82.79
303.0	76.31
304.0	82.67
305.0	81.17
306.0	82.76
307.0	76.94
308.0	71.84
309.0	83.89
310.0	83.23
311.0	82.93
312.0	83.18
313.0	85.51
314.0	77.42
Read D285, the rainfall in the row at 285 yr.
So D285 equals 88.27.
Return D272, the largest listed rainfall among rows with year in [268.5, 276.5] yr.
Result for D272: 87.64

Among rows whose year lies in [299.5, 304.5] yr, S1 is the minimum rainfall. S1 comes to 76.31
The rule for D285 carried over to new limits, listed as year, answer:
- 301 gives 87.78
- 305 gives 81.17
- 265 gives 76.68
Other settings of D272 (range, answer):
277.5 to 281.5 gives 78.87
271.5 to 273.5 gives 79.48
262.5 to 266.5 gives 78.72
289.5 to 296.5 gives 101.3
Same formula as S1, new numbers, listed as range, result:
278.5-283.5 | 71.66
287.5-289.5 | 90.32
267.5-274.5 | 73.06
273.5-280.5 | 72.67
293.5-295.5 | 90.05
